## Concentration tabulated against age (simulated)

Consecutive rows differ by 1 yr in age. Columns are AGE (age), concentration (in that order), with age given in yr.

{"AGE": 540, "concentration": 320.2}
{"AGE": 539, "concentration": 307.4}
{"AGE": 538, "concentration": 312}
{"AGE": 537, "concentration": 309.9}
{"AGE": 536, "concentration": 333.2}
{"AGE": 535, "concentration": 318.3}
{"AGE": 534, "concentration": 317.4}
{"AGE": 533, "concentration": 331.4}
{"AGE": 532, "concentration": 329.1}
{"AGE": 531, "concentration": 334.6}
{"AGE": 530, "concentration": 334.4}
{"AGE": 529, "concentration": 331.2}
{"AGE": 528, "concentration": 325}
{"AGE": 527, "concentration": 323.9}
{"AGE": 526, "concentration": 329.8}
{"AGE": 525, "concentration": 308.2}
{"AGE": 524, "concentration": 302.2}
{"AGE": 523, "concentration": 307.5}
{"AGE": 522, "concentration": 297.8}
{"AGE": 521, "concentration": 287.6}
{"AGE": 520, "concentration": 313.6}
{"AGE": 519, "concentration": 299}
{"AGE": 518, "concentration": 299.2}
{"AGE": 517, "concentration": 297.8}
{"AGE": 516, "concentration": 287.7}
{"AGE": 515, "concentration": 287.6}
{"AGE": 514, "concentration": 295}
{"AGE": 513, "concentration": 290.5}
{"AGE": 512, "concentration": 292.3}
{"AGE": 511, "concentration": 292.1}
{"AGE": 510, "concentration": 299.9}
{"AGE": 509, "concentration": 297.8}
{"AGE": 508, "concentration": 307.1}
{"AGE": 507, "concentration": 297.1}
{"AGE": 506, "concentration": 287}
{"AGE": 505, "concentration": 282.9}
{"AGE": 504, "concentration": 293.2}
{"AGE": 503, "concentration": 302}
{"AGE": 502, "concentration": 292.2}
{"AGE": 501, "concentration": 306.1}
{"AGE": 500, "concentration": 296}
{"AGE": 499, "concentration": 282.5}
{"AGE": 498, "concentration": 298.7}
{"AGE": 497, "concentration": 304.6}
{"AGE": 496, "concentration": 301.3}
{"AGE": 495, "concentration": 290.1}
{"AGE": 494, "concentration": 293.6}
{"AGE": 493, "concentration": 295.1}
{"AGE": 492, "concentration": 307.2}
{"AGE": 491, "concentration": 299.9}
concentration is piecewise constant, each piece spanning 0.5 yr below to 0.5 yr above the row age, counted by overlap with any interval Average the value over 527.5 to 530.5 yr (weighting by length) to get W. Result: 330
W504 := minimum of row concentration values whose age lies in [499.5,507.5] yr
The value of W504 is 282.9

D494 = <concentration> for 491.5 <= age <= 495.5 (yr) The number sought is 296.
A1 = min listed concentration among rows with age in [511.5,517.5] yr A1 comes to 287.6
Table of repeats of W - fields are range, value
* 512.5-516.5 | 290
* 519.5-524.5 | 302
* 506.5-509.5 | 301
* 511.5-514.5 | 293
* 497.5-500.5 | 292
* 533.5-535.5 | 318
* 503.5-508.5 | 293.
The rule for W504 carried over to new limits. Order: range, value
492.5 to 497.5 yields 290.1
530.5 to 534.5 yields 317.4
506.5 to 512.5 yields 292.1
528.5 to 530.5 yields 331.2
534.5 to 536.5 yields 318.3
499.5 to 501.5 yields 296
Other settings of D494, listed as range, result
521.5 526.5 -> 309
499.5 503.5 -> 299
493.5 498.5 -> 298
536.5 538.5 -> 311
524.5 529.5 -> 324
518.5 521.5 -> 300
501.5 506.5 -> 291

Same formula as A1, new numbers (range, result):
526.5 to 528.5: 323.9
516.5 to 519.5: 297.8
